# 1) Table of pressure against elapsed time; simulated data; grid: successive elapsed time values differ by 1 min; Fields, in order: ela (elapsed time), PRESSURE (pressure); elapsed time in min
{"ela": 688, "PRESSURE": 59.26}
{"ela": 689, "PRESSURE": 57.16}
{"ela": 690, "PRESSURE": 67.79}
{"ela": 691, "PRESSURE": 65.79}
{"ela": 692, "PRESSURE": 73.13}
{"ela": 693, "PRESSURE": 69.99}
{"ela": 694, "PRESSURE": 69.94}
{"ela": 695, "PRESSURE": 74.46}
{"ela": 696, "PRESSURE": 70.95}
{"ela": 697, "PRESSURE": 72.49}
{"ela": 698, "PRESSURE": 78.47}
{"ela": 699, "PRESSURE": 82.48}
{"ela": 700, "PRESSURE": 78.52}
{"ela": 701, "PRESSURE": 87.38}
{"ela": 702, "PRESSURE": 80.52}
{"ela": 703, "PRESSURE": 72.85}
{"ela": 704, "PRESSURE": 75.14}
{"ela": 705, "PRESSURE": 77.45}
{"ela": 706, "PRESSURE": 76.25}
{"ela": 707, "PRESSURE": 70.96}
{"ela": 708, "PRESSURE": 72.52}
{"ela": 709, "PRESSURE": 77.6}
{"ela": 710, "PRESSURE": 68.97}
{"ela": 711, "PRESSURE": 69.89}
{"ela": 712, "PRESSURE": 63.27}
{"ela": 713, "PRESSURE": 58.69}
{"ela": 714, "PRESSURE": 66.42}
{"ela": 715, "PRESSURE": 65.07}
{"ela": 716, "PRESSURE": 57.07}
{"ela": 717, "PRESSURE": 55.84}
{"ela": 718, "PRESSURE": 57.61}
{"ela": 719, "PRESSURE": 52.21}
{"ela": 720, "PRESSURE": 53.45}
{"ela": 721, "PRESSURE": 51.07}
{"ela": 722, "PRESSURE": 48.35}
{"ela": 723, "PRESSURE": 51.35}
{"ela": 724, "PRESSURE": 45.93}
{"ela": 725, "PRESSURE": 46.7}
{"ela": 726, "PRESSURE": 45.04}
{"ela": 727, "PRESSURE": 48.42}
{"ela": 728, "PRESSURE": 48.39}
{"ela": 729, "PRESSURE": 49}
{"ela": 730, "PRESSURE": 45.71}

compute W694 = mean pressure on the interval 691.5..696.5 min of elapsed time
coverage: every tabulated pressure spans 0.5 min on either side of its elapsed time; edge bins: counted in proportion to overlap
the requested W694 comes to 71.7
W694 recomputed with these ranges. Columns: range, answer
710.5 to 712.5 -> 66.6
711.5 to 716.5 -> 62.1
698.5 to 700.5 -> 80.5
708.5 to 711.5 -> 72.2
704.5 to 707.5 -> 74.9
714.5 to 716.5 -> 61.1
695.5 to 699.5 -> 76.1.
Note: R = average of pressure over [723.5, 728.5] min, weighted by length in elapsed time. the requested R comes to 46.9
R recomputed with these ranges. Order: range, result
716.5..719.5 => 55.2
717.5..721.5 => 53.6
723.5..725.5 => 46.3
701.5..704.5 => 76.2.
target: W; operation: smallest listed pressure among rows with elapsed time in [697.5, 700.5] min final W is 78.47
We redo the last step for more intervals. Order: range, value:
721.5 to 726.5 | 45.04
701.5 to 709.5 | 70.96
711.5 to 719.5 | 52.21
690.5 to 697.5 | 65.79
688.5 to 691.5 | 57.16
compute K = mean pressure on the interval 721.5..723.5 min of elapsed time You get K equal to 49.9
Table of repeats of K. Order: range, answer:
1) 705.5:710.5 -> 73.3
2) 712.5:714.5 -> 62.6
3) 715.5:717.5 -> 56.5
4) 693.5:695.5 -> 72.2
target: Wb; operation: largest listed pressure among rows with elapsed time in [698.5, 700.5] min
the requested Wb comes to 82.48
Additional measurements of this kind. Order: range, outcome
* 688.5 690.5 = 67.79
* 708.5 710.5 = 77.6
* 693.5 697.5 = 74.46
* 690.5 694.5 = 73.13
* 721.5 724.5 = 51.35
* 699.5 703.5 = 87.38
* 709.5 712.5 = 69.89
